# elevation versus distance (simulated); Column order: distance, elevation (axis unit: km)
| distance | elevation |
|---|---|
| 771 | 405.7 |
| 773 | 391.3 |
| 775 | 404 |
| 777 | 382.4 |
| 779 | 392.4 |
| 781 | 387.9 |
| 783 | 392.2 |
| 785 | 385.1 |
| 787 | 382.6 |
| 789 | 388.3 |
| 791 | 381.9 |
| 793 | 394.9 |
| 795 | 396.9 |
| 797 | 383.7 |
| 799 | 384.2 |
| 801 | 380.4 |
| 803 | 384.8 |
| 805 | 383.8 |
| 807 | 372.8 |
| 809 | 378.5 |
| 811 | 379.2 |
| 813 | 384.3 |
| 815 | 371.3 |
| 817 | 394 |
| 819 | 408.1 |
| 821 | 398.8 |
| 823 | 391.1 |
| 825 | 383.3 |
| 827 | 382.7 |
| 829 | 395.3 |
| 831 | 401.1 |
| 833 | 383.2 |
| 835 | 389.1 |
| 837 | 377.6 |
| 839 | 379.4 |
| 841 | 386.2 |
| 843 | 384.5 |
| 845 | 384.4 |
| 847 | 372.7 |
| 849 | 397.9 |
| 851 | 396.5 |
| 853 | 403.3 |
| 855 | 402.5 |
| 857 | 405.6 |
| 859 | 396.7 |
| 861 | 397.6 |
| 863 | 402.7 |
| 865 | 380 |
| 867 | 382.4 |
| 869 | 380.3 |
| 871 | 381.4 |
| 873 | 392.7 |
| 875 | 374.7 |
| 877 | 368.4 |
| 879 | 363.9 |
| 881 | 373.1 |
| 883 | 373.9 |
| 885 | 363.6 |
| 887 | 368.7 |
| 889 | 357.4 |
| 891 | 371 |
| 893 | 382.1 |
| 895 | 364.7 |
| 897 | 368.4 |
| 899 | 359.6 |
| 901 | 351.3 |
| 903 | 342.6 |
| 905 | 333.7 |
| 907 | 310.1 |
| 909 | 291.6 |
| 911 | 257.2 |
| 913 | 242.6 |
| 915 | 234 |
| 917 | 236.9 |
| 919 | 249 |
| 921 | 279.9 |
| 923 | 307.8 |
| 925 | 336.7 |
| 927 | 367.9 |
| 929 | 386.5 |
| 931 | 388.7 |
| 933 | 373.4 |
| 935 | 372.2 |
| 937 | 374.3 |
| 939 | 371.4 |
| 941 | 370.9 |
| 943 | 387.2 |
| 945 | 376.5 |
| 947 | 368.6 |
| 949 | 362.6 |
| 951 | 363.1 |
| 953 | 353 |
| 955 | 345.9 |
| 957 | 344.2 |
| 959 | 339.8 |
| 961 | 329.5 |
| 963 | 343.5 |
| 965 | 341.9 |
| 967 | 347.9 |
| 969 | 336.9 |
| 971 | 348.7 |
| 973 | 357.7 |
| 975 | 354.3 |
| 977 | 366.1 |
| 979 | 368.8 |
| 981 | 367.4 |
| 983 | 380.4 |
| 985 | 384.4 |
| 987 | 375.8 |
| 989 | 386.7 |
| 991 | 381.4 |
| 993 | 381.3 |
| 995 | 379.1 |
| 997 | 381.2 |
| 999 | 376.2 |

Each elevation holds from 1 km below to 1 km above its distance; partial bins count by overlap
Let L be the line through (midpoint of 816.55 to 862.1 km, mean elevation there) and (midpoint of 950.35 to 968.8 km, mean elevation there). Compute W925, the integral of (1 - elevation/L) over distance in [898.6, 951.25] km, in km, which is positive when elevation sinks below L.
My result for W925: 3.7 km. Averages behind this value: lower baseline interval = 392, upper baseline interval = 345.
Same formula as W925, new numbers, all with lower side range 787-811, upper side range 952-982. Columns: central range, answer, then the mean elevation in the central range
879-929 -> 4.8 km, 328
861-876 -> -0.6 km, 386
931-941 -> -0.5 km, 374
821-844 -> -0.6 km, 387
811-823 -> -0.3 km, 390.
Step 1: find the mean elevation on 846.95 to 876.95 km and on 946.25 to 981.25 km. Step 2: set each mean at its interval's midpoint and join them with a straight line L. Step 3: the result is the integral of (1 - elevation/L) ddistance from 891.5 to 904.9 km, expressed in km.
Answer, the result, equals 0.6 km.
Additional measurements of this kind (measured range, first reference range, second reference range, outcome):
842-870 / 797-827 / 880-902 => -1.3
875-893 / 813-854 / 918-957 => 0.2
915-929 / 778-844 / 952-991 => 2.6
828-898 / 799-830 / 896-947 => -4.2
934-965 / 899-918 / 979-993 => -2.0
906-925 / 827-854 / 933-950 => 5.3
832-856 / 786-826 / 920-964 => -0.7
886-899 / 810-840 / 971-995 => 0.5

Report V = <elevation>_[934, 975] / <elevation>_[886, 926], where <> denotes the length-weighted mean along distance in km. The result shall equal 1.1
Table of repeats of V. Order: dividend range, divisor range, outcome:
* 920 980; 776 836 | 0.92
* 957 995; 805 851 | 0.93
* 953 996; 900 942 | 1.11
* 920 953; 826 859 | 0.93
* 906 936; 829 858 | 0.79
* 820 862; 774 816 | 1.01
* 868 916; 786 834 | 0.89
